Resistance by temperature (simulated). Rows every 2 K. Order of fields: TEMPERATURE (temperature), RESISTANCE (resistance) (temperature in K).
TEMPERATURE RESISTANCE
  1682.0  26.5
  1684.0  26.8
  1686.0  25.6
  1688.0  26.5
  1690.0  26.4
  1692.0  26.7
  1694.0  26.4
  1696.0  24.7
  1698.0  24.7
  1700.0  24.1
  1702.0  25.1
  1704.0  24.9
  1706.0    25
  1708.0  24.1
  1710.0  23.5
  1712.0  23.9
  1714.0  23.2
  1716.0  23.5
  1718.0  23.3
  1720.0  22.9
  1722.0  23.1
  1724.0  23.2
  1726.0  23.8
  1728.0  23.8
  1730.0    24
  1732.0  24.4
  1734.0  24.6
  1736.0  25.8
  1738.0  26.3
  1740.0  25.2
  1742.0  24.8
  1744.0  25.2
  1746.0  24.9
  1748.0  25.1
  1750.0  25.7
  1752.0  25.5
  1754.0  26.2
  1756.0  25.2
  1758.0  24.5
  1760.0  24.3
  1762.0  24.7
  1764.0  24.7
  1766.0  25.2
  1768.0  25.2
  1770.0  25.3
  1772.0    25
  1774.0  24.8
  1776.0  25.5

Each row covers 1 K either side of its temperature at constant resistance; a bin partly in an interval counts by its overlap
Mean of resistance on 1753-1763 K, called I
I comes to 25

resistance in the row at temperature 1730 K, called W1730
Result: 24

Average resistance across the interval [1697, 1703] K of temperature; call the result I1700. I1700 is 24.6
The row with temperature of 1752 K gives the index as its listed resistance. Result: 25.5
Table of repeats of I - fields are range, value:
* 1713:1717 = 23.4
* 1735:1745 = 25.5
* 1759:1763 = 24.5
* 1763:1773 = 25.1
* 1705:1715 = 23.9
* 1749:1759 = 25.4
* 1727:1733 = 24.1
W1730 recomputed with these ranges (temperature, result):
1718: 23.3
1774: 24.8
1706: 25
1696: 24.7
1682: 26.5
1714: 23.2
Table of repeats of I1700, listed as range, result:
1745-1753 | 25.3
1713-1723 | 23.2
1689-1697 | 26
